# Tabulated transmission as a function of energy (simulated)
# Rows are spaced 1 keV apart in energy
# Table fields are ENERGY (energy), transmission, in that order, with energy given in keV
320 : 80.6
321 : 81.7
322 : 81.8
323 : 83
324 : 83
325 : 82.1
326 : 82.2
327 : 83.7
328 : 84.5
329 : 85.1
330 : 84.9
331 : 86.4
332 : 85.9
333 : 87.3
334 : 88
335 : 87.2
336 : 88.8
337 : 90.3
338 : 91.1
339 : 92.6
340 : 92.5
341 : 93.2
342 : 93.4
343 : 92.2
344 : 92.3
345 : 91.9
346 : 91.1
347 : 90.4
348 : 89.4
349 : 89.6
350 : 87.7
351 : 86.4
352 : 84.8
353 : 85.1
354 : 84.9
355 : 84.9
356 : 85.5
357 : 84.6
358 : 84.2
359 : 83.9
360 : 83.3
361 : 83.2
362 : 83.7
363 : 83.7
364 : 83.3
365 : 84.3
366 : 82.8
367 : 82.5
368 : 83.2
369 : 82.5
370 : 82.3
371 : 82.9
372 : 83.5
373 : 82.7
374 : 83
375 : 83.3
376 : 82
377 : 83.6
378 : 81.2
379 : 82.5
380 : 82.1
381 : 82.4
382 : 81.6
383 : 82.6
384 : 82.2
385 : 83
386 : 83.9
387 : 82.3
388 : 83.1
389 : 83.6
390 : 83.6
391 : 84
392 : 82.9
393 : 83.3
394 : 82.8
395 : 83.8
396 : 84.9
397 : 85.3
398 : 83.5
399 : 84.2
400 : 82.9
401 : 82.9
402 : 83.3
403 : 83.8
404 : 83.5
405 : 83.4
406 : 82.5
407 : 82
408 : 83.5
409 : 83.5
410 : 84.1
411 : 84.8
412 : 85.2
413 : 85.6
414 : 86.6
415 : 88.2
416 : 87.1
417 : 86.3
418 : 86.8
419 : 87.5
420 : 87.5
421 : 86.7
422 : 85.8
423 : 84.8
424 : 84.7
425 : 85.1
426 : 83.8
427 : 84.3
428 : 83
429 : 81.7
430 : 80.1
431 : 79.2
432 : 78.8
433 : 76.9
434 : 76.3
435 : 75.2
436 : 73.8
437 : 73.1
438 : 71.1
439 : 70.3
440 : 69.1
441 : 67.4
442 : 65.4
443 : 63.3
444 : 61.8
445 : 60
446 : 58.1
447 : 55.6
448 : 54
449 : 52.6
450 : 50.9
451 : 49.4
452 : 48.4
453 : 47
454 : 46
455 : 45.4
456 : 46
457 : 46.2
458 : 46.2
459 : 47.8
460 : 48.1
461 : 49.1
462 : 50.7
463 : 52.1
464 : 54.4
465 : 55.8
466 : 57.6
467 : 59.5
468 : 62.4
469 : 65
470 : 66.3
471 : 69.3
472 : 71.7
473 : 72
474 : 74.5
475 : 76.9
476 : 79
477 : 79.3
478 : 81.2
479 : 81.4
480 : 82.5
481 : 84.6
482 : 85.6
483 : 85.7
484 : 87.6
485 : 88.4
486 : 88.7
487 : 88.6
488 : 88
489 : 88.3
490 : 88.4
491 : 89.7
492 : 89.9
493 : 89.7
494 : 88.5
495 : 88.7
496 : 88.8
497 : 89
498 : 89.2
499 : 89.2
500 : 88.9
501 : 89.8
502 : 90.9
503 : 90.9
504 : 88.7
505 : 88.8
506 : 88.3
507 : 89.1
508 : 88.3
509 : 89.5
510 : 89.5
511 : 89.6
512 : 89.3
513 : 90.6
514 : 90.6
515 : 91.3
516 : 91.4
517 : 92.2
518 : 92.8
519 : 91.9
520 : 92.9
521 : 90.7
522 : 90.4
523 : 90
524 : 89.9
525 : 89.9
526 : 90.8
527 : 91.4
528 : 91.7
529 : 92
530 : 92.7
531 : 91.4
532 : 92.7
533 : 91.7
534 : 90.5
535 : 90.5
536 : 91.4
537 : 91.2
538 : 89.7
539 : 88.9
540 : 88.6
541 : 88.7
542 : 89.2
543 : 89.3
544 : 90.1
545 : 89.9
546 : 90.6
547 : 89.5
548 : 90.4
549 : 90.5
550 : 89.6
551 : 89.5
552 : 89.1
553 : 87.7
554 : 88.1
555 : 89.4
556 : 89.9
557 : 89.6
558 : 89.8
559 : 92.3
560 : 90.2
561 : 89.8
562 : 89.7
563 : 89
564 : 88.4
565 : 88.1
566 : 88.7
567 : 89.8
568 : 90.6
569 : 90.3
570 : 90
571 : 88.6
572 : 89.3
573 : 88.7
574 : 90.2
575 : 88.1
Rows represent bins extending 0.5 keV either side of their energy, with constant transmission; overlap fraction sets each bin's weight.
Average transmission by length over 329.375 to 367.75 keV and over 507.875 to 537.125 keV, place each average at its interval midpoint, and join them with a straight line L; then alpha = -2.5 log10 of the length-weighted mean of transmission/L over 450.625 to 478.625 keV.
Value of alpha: 0.456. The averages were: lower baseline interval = 87.3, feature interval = 59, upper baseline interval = 91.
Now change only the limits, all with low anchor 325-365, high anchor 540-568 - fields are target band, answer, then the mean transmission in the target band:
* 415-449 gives 0.165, 75.7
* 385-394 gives 0.056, 83.3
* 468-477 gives 0.229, 71.7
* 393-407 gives 0.054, 83.5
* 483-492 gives 0.005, 88.4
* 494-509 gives -0.003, 89.2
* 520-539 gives -0.022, 91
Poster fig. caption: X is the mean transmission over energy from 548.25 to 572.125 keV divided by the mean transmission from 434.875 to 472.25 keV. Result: 1.5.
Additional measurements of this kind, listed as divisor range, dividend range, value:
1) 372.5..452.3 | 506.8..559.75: 1.15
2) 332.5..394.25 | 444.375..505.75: 0.84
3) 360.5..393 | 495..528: 1.09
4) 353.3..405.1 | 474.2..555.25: 1.07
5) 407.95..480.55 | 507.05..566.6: 1.29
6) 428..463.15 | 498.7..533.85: 1.49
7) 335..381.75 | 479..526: 1.04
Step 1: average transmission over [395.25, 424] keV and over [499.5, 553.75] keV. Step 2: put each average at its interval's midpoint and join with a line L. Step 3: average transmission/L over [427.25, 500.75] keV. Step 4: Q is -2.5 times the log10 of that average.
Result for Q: 0.231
